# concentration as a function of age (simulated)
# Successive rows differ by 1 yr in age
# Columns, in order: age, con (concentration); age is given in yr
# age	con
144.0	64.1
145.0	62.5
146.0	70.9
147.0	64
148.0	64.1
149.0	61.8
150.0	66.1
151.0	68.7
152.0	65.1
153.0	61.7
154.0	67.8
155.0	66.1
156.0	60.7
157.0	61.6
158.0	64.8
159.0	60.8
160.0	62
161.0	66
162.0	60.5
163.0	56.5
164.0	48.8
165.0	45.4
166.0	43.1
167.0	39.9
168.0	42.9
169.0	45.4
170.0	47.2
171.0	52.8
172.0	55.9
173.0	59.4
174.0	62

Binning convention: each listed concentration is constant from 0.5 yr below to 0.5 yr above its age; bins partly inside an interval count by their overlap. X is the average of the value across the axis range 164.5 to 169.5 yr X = 43.3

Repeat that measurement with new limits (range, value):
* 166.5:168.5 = 41.4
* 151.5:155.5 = 65.2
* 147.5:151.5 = 65.2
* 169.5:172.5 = 52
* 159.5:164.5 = 58.8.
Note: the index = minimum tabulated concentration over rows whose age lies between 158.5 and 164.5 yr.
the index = 48.8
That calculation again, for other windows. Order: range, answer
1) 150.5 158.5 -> 60.7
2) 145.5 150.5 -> 61.8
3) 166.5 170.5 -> 39.9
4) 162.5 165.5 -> 45.4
